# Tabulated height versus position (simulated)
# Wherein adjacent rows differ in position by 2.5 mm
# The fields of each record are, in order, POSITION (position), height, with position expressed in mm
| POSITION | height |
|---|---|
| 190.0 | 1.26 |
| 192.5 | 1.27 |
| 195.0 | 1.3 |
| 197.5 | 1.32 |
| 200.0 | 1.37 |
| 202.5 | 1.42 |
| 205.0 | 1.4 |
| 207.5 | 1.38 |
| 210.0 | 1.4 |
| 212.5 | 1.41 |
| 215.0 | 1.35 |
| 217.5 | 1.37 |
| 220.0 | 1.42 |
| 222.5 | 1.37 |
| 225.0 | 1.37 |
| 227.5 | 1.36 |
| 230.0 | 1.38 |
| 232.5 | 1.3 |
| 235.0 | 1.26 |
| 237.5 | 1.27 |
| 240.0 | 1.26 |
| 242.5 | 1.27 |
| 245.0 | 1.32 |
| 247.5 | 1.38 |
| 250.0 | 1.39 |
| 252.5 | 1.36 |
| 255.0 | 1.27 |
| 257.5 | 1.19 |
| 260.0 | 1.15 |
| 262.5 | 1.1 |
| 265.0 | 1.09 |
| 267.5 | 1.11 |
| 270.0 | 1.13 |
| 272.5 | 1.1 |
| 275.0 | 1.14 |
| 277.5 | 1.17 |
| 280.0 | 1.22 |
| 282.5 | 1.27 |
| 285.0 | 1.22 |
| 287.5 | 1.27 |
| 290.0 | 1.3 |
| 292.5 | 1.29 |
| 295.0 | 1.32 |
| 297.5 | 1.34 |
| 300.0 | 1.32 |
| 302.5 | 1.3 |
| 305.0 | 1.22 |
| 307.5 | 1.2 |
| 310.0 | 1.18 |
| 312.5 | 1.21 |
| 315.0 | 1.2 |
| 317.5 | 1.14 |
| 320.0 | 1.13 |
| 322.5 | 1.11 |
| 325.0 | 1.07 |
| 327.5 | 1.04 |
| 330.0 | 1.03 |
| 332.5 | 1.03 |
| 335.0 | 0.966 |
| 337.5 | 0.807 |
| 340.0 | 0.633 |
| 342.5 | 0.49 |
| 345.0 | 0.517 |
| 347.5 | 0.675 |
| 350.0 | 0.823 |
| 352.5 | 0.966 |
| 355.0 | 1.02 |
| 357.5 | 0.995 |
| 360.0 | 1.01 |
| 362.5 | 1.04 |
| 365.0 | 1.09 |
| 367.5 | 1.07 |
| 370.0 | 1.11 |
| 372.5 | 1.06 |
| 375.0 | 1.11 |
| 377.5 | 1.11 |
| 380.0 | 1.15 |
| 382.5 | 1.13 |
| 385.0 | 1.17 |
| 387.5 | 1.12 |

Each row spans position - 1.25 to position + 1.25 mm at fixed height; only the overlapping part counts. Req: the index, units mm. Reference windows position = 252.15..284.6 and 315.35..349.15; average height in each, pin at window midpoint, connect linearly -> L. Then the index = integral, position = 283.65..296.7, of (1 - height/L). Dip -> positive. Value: -2.4 mm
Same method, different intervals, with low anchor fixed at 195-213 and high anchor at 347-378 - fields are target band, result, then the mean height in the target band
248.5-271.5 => 0.9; 1.2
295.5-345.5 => 2.5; 1.06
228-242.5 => 0.1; 1.3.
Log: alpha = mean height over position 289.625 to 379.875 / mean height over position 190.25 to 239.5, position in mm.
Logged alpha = 0.8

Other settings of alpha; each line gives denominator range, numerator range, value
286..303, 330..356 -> 0.61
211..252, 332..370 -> 0.66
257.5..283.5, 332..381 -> 0.81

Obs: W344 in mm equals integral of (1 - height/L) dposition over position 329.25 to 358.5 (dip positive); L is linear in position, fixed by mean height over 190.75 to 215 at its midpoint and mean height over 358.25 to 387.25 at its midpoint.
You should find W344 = 8.09 mm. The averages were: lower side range 1.36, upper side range 1.09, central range 0.824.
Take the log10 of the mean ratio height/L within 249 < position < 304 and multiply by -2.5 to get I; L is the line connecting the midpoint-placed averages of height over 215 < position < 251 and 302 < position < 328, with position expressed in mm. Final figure 0.01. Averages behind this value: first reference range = 1.34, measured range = 1.23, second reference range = 1.16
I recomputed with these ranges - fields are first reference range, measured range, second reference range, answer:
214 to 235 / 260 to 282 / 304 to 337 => 0.09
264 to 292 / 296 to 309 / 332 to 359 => -0.21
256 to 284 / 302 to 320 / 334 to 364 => -0.21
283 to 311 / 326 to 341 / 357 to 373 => 0.24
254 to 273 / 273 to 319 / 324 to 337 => -0.15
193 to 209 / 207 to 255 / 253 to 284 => -0.06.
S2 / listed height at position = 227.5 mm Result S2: 1.36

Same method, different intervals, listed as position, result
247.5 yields 1.38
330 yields 1.03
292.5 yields 1.29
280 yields 1.22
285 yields 1.22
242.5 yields 1.27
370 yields 1.11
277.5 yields 1.17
